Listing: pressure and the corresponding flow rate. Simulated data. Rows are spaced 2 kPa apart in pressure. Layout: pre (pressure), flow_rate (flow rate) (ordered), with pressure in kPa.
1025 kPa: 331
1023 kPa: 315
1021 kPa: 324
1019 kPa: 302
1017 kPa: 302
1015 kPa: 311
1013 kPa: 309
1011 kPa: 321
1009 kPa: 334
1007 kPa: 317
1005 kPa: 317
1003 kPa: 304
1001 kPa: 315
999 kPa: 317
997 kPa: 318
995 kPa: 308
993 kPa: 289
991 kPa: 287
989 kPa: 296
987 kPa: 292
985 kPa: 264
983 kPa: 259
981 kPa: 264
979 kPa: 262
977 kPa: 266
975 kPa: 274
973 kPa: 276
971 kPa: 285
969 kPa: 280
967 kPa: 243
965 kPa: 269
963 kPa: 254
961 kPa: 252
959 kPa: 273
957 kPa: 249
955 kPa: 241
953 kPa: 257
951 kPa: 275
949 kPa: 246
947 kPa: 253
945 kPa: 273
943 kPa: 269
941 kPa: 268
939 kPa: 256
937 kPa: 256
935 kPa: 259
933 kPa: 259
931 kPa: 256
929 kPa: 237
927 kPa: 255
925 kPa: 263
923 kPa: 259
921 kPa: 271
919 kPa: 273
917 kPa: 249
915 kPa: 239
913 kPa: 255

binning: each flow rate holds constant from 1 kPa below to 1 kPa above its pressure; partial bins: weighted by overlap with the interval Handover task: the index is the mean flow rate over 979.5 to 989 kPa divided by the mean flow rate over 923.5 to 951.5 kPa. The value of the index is 1.1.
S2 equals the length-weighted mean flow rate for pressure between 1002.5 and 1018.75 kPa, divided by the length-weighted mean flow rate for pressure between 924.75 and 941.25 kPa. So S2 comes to 1.2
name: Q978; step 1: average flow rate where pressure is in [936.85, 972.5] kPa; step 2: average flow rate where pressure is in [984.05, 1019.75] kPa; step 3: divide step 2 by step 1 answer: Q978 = 1.17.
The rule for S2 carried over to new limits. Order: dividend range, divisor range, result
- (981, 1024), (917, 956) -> 1.17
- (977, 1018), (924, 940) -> 1.17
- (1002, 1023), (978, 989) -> 1.16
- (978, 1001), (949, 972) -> 1.10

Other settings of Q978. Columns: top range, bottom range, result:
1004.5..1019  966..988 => 1.17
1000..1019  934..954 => 1.20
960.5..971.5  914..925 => 1.02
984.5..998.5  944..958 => 1.15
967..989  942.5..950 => 1.05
